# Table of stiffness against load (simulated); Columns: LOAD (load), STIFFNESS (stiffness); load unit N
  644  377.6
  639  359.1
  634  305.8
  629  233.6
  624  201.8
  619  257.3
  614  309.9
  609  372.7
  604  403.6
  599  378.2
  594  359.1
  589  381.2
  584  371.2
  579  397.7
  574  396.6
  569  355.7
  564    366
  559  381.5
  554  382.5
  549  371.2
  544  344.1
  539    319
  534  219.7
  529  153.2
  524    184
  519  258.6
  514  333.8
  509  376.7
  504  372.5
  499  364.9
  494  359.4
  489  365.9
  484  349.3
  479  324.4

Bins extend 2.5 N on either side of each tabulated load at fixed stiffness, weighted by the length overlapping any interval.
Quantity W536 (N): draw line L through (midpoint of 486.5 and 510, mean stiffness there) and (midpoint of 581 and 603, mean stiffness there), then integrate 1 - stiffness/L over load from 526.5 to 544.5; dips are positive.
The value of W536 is 5.9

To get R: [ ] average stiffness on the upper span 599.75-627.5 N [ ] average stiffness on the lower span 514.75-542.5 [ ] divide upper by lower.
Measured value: 1.3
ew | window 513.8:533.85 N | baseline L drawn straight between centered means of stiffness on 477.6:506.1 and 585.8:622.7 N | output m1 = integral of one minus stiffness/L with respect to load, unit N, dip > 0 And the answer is 7.64 N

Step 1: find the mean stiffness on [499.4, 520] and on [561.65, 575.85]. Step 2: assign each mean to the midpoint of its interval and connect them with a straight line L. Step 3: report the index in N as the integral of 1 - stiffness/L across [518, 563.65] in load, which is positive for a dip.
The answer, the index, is 8.25 N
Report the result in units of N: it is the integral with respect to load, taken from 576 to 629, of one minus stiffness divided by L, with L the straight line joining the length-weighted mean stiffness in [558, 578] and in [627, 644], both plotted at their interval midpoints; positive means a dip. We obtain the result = 1.1 N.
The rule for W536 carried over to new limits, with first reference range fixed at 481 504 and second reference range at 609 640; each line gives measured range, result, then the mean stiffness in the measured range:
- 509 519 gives 0.64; 326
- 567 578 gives -2.38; 380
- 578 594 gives -3.86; 378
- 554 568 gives -2.35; 373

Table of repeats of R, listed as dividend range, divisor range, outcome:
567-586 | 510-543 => 1.49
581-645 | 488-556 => 1.06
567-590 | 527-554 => 1.30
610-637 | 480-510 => 0.74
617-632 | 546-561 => 0.62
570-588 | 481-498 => 1.08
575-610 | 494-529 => 1.24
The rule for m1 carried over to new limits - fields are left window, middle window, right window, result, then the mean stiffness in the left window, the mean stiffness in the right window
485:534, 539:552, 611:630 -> -2.8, 304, 255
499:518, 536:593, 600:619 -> -2.7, 353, 350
